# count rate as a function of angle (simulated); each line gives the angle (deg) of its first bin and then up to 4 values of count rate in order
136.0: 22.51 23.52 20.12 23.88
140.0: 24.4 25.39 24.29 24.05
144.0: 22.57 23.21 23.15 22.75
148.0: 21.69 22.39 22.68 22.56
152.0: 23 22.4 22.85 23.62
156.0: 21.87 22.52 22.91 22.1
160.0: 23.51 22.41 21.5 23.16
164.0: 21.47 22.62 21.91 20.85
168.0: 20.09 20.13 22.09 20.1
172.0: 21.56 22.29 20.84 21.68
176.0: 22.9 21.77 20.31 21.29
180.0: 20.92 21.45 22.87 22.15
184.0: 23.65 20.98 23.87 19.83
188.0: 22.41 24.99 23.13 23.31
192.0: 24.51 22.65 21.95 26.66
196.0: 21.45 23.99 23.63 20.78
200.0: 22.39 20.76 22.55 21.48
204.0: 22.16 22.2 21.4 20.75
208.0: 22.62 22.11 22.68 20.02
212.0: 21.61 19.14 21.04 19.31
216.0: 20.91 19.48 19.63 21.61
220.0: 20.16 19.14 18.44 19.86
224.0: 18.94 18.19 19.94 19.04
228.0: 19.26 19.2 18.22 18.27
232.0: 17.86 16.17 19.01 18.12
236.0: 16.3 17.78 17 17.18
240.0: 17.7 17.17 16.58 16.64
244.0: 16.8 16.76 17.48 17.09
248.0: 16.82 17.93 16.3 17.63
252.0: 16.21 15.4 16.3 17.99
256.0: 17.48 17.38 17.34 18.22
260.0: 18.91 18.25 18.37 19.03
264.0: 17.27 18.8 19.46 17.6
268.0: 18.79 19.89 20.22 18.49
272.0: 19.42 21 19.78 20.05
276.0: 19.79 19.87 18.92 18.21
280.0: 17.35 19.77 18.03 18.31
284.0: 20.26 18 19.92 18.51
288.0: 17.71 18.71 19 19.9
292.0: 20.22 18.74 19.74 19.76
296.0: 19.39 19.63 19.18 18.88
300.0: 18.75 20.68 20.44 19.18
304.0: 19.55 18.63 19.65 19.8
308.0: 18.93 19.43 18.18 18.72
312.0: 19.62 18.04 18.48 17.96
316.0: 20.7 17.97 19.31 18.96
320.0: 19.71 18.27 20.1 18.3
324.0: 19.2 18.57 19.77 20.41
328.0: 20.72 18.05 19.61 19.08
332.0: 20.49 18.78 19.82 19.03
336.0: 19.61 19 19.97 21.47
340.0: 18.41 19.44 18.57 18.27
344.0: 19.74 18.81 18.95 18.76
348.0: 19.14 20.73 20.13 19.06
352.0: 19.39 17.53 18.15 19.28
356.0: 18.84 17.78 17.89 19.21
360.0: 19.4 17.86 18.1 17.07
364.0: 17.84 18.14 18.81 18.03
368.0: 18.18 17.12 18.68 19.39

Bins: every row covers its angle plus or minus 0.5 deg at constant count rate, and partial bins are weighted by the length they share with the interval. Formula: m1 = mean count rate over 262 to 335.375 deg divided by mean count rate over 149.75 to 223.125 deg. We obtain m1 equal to 0.88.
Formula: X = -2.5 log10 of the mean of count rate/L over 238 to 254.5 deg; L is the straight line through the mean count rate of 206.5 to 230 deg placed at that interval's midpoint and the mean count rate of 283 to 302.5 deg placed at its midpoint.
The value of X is 0.17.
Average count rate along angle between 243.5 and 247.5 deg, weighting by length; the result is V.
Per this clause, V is 17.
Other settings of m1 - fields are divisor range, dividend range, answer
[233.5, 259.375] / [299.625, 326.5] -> 1.11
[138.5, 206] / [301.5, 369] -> 0.85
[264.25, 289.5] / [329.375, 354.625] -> 1.01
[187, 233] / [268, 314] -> 0.91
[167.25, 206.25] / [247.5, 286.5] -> 0.83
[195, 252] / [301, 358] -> 0.99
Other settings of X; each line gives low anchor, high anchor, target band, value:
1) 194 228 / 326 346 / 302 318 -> 0.04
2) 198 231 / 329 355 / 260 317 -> 0.04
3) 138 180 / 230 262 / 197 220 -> -0.10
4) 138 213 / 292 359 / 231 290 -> 0.14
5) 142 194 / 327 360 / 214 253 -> 0.16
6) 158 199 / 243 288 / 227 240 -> 0.11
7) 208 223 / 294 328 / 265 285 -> 0.03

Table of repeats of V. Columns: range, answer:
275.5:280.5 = 18.8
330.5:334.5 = 19.5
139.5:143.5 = 24.5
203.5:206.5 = 21.9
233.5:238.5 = 17.6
